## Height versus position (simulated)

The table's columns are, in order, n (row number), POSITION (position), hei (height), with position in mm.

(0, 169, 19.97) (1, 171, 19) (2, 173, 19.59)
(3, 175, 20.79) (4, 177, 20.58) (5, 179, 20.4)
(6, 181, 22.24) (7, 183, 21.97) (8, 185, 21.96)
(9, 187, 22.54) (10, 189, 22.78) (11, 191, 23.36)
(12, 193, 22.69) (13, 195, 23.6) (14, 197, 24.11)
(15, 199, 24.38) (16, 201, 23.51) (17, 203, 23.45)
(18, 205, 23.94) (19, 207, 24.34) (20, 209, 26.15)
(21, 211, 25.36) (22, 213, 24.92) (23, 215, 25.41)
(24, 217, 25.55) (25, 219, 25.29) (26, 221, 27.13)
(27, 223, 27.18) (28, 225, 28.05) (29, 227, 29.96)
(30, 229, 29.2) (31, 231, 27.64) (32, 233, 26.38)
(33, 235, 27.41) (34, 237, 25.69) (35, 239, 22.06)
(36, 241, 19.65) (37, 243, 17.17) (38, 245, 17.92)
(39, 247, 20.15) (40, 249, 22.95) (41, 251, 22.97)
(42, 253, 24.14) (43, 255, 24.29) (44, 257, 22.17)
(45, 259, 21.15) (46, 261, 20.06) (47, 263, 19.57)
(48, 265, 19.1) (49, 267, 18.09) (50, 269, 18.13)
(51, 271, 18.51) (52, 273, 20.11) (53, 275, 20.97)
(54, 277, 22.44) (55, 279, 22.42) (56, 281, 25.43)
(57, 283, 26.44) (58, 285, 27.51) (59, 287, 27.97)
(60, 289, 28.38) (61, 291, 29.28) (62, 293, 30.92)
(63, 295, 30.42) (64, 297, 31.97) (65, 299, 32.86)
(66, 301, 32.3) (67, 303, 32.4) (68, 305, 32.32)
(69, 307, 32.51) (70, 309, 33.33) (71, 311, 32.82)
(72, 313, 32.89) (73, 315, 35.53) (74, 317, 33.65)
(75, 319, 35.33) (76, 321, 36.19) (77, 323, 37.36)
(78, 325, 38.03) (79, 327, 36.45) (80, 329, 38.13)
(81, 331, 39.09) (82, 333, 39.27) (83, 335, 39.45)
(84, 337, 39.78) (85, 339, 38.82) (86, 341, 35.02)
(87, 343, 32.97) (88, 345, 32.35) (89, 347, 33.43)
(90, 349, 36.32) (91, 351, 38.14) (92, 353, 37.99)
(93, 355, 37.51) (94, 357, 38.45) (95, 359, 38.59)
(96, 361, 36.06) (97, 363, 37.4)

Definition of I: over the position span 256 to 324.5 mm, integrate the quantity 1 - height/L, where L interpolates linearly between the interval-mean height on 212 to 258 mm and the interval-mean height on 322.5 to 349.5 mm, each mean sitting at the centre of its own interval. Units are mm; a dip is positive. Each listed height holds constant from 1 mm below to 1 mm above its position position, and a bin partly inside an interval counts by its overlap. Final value 8.4 mm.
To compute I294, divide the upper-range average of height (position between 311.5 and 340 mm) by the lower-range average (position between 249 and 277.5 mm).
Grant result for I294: 1.8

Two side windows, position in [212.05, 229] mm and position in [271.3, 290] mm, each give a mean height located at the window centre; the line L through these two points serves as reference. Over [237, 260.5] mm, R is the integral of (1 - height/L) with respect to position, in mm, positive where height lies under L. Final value 3.8 mm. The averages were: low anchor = 26.8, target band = 21.5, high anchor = 24.4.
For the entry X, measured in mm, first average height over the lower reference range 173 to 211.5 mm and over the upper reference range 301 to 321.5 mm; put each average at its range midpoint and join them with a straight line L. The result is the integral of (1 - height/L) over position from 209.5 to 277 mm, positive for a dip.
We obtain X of 10.0 mm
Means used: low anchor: 22.9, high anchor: 33.6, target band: 23.2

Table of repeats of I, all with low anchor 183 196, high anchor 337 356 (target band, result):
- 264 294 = 6.6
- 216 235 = -1.2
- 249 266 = 4.0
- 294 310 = 0.0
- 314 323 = -0.5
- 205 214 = -0.2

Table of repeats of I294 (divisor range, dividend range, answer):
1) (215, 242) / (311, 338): 1.41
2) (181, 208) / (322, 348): 1.59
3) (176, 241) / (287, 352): 1.40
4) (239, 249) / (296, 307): 1.66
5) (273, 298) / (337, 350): 1.32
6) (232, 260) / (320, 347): 1.65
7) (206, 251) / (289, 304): 1.26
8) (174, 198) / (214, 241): 1.19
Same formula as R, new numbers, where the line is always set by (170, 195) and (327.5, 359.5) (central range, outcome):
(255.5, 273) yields 5.76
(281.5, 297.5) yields 1.53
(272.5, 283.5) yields 2.82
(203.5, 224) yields -0.72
